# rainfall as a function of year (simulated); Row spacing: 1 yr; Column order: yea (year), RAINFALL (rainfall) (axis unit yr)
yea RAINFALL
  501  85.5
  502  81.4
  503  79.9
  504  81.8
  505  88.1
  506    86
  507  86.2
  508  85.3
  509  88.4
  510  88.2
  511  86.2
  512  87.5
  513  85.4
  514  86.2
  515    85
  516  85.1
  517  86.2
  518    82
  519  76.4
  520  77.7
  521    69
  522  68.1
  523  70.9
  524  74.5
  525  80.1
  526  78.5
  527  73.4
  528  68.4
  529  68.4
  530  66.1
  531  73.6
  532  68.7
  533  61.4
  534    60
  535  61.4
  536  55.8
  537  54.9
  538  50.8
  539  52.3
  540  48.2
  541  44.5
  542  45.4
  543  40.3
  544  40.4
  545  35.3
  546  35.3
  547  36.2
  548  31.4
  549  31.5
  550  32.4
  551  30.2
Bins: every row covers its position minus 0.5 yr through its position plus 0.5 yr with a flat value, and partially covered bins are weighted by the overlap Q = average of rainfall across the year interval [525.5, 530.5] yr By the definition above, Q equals 71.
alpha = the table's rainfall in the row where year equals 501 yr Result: 85.5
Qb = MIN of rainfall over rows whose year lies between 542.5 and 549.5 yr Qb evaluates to 31.4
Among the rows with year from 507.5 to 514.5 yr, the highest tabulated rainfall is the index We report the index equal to 88.4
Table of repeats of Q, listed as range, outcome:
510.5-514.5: 86.3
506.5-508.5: 85.8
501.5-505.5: 82.8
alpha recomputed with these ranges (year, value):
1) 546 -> 35.3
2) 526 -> 78.5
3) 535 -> 61.4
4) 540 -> 48.2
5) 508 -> 85.3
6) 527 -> 73.4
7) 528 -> 68.4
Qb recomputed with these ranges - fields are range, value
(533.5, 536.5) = 55.8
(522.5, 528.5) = 68.4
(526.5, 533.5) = 61.4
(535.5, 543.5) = 40.3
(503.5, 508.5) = 81.8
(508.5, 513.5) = 85.4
